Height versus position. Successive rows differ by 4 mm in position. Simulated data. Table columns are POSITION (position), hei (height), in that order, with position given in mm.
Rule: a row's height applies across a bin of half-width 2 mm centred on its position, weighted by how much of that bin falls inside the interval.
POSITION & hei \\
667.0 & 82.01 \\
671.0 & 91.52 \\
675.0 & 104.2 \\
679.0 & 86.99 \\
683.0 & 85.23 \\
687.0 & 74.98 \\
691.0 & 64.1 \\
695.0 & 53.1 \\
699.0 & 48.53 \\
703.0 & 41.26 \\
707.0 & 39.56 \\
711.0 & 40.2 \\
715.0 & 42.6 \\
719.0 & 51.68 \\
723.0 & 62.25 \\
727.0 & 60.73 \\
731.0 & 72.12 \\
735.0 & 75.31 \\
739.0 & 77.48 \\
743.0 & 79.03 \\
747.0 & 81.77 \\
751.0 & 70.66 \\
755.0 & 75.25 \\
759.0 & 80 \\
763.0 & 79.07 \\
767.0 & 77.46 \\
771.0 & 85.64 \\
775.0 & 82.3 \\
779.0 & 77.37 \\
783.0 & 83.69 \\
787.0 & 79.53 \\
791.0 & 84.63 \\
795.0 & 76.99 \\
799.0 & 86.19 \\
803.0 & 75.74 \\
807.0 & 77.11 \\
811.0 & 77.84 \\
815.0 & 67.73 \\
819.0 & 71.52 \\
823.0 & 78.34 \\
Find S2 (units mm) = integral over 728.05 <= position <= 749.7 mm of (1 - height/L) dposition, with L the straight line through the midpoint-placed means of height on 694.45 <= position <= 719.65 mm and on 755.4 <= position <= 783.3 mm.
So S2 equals -4.7 mm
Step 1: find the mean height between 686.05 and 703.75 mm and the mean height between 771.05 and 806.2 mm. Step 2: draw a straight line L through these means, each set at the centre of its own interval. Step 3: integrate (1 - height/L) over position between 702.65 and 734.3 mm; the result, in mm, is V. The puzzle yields 5.1 mm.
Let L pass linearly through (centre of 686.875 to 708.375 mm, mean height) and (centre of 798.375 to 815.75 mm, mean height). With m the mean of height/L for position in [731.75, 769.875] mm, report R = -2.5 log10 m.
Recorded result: -0.20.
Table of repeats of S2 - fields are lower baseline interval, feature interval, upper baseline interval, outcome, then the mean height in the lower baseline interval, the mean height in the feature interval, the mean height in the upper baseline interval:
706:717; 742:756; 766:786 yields -2.7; 40.9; 76.6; 81.4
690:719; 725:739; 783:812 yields -3.4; 46.8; 70.5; 80.1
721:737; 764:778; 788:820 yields -1.6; 67.6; 81.3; 77.5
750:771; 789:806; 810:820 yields -1.6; 77.6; 80.7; 71.9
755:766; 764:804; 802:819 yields -2.4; 78.6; 81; 74.2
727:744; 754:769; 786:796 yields -0.2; 74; 78.1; 80.8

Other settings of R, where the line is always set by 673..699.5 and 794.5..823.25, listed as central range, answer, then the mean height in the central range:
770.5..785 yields -0.081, 81.9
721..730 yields 0.204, 62.7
